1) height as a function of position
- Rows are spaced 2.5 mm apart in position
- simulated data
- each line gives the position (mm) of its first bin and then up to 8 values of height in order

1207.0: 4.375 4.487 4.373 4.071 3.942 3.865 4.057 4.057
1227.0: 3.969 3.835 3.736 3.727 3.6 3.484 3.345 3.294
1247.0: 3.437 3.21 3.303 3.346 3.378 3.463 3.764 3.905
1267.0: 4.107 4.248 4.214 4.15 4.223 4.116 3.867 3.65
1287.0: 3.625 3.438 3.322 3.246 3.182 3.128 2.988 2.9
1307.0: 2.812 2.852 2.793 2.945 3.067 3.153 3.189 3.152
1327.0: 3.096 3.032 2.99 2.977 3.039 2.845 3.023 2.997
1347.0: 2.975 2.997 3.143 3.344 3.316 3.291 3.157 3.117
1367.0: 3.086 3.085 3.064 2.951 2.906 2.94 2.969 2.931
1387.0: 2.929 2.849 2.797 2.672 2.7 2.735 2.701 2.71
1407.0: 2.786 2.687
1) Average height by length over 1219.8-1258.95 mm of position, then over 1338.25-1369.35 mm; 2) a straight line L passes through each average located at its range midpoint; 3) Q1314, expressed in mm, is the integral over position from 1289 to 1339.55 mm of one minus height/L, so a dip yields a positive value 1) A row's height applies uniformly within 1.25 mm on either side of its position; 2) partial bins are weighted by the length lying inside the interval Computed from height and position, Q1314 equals 3.4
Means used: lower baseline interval 3.59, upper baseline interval 3.11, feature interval 3.05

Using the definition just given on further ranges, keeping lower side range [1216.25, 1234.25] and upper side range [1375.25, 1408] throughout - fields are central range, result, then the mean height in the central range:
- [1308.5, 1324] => 1.4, 3.01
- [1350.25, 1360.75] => -0.7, 3.26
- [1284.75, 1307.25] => 1.5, 3.22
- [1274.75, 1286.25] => -1.3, 3.97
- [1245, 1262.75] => 1.5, 3.4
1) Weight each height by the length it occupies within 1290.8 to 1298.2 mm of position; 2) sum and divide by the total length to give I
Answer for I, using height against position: 3.25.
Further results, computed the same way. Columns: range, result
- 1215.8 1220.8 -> 3.9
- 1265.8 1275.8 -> 4.18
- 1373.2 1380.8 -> 2.93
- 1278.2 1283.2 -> 4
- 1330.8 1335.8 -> 2.98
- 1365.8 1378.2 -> 3.02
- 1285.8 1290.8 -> 3.53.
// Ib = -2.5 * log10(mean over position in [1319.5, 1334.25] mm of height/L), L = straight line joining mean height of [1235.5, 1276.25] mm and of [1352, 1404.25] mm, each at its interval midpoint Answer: 0.06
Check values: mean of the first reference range 3.65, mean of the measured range 3.09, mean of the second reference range 2.98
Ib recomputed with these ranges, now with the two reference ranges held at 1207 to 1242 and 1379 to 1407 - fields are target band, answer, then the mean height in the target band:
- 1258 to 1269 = -0.05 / 3.83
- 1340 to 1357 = 0.01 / 3.09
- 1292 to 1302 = 0.09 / 3.18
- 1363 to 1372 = -0.04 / 3.09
